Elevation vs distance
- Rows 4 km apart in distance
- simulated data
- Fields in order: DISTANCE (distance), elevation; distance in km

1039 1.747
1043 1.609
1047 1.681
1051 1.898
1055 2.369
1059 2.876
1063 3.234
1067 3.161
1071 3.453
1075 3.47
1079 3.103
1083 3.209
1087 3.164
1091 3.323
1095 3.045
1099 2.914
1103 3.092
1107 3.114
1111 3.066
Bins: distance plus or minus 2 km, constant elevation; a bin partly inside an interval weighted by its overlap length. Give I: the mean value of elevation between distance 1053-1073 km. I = 3.02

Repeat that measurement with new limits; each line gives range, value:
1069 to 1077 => 3.46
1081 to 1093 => 3.23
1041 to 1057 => 1.89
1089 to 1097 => 3.18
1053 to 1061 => 2.62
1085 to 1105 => 3.11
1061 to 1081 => 3.28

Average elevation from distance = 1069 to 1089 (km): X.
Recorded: 3.28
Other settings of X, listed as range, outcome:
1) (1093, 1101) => 2.98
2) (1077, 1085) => 3.16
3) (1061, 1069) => 3.2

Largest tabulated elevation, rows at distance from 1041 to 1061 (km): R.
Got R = 2.876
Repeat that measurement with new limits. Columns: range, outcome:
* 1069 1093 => 3.47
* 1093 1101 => 3.045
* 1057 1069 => 3.234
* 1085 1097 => 3.323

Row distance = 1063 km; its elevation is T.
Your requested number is 3.234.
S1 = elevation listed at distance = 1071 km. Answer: 3.453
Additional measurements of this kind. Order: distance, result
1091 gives 3.323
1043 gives 1.609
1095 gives 3.045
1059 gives 2.876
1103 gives 3.092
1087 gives 3.164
